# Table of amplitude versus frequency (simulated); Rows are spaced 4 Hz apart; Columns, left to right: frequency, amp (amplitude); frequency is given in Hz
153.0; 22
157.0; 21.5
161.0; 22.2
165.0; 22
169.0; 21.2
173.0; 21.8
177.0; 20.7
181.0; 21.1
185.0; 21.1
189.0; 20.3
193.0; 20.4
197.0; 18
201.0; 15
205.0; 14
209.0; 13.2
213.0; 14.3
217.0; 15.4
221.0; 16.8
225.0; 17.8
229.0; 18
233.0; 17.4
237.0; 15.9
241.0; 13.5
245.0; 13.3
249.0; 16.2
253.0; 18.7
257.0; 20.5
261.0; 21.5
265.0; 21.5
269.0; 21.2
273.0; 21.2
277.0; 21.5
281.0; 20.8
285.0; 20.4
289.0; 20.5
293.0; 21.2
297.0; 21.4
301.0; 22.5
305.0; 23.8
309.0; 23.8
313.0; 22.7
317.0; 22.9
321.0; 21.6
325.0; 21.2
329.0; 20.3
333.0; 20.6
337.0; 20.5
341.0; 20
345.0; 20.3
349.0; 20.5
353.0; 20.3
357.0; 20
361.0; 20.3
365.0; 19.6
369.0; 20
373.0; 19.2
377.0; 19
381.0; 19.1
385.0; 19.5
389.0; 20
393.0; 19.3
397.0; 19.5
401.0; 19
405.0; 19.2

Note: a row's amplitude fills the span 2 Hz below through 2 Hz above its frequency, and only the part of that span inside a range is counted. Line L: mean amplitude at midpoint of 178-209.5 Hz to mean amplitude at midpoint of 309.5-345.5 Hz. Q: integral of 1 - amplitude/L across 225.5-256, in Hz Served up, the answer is 4.60 Hz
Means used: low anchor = 18.2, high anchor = 21.3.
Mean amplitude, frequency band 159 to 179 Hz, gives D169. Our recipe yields 21.6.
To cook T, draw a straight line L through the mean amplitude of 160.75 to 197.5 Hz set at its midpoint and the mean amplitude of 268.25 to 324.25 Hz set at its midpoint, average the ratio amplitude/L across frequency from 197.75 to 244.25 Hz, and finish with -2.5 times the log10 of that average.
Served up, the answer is 0.34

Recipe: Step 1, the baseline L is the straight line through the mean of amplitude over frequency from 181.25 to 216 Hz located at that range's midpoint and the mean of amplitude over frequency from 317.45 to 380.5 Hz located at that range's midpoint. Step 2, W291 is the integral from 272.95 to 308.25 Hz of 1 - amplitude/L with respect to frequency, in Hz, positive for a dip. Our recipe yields -4.6 Hz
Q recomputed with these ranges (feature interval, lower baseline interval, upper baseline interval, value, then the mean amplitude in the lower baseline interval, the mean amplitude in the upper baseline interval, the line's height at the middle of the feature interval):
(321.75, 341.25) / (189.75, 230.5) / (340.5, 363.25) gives -0.9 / 16.4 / 20.2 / 19.7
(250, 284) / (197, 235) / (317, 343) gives -4.9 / 15.9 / 20.9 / 18.1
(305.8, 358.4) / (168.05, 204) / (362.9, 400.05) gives -4.5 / 19.8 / 19.5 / 19.5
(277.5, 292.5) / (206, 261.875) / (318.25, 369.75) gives -2.0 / 16.5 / 20.4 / 18.3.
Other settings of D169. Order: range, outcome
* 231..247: 15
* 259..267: 21.5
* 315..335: 21.3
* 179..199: 20.2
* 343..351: 20.4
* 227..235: 17.7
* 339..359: 20.2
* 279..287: 20.6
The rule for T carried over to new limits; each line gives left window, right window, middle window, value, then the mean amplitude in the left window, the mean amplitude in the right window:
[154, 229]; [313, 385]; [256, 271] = -0.09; 18.7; 20.4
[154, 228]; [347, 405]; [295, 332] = -0.15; 18.7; 19.6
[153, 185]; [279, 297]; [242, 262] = 0.19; 21.5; 20.8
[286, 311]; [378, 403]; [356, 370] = 0.01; 22.1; 19.4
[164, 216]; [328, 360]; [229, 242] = 0.18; 18.6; 20.3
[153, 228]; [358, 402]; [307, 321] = -0.19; 18.8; 19.5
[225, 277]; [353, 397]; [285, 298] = -0.12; 18.4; 19.6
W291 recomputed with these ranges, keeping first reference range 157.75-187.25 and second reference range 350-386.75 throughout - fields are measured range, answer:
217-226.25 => 1.8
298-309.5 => -1.6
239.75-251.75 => 3.5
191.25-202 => 1.6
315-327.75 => -1.1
